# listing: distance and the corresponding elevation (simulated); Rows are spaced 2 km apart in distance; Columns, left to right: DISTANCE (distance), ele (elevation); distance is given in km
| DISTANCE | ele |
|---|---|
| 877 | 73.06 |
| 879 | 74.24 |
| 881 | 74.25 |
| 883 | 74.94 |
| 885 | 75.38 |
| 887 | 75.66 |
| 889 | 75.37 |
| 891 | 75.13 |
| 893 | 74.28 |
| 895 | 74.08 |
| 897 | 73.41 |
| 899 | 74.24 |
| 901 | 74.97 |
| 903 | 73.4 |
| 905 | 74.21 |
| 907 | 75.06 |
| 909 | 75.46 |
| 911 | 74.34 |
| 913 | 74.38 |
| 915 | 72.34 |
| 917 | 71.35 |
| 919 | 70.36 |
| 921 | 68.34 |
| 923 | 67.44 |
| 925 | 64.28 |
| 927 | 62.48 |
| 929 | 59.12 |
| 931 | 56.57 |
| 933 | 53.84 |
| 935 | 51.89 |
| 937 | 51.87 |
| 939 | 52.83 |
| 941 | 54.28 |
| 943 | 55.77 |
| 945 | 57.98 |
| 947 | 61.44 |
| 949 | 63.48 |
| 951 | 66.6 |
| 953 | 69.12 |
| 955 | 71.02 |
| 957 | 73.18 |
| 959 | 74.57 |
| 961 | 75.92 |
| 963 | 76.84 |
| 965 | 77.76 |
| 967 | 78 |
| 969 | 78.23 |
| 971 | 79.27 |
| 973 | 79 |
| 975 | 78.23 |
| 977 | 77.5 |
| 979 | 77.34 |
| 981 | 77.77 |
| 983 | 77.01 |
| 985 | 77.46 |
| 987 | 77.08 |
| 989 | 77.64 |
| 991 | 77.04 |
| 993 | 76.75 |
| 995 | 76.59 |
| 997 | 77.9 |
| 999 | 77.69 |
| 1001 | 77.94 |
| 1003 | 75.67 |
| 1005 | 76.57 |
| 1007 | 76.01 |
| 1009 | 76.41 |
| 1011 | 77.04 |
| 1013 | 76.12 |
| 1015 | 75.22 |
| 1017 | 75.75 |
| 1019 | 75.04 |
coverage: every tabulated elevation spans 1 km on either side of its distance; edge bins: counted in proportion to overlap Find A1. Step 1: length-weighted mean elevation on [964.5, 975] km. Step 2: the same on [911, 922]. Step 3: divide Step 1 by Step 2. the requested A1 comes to 1.1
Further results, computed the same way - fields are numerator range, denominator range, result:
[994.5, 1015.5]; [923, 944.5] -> 1.35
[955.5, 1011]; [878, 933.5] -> 1.08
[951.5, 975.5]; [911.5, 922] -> 1.06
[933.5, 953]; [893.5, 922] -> 0.79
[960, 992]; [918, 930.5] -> 1.19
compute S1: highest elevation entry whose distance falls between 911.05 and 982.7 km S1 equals 79.27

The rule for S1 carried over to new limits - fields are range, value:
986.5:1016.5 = 77.94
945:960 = 74.57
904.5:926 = 75.46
